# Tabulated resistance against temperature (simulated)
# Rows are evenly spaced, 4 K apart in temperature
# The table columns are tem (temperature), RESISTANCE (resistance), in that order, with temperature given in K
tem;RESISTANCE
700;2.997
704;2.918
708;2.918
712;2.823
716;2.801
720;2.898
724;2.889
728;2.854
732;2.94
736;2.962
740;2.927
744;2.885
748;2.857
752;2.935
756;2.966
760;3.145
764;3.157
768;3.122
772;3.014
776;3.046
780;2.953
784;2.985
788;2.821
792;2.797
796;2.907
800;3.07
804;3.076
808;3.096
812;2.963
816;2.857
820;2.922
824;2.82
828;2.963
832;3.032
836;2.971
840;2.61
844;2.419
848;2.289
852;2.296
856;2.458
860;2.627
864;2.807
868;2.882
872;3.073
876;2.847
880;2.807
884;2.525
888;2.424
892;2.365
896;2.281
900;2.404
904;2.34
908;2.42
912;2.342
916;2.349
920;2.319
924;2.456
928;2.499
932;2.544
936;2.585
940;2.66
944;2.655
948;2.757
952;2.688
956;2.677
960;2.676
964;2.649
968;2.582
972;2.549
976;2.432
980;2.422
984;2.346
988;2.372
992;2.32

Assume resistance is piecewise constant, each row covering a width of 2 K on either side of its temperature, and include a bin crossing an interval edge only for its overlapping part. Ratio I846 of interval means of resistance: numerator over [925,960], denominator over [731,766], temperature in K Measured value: 0.88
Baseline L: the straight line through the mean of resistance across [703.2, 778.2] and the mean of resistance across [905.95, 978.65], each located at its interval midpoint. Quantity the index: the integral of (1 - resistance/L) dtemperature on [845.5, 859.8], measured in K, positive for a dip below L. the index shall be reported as 1.8 K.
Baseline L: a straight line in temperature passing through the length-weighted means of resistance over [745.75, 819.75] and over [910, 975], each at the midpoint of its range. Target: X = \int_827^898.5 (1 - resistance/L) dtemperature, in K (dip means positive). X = 3.4 K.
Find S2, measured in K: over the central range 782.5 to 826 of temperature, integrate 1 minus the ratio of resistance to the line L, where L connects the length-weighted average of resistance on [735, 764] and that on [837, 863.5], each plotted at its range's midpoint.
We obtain -3.70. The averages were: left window 2.97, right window 2.49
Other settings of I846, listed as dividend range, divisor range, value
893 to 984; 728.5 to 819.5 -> 0.84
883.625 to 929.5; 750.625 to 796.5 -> 0.80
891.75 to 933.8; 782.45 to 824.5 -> 0.81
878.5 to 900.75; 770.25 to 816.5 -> 0.83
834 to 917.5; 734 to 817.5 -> 0.86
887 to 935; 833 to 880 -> 0.90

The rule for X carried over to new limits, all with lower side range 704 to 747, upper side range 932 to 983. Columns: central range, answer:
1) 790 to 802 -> -0.5 K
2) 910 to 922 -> 1.4 K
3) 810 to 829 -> -0.9 K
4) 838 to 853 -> 1.8 K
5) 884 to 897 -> 1.4 K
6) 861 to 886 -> -1.0 K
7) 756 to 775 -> -1.7 K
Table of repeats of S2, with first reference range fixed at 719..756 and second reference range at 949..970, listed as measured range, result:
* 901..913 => 1.53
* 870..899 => 1.42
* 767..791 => -0.96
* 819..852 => 0.93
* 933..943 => 0.24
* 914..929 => 1.68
